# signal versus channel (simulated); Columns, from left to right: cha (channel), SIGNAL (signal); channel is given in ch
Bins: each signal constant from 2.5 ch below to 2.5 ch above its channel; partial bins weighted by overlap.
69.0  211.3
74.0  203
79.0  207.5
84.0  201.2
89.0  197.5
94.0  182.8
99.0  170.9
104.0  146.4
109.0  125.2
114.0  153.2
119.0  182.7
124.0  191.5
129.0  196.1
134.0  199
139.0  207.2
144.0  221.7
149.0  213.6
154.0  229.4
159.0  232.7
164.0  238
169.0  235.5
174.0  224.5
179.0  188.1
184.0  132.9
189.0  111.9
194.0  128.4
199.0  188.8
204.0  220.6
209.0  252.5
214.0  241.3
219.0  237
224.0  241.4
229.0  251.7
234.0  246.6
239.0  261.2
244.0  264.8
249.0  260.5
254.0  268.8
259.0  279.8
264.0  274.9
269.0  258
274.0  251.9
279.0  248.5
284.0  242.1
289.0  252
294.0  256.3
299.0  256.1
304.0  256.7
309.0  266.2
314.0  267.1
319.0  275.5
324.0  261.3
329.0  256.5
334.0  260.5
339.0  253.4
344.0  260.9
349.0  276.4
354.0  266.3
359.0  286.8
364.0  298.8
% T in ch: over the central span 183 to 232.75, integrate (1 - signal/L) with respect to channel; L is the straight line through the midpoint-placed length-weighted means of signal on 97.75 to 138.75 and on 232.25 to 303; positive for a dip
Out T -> 4.9 ch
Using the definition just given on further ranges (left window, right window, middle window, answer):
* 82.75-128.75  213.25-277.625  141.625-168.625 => -3.35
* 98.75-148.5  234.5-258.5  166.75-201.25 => 7.52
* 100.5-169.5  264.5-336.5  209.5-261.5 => -4.69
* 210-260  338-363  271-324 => 1.27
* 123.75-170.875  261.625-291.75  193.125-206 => 2.68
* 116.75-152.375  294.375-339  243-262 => -2.22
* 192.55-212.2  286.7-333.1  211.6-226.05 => -1.92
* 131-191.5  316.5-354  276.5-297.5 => -0.27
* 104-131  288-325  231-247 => -2.07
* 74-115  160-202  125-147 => -3.17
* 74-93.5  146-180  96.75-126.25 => 6.72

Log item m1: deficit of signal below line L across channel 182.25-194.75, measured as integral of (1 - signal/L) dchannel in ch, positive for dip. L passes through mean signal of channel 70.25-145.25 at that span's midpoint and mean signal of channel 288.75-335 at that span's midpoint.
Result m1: 5.35 ch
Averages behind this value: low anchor 186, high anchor 261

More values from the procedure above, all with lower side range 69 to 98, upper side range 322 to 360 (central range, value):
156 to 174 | -1.20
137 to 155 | -0.26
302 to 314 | -0.32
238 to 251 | -1.24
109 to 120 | 2.67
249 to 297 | -2.42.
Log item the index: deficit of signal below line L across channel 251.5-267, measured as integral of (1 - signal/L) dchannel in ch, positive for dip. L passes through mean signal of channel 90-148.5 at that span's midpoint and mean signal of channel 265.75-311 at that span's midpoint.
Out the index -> -2.1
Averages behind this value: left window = 181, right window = 254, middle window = 274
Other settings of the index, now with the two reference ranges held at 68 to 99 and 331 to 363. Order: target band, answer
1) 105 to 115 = 3.3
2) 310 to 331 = -0.3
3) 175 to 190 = 4.6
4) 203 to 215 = -0.4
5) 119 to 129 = 0.9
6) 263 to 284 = -0.5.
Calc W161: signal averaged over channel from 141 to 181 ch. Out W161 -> 223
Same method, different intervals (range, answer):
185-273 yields 233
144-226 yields 208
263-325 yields 259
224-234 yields 248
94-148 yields 180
